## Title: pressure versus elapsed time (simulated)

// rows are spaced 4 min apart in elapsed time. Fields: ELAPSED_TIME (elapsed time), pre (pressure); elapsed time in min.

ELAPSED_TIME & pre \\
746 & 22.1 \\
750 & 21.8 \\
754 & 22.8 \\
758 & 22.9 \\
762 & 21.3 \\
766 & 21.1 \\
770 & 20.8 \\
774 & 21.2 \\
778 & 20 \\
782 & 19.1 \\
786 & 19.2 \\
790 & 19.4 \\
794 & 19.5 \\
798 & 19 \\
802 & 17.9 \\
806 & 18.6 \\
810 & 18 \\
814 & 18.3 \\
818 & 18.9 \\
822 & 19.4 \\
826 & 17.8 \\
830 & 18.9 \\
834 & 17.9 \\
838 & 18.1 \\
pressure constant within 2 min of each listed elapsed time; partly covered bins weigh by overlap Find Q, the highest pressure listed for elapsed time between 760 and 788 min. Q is 21.3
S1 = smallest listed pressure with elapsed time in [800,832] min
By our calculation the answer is 17.8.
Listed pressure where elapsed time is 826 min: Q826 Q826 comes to 17.8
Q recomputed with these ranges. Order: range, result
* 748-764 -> 22.9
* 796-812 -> 19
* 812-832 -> 19.4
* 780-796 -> 19.5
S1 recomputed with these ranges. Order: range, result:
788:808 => 17.9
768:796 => 19.1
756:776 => 20.8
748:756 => 21.8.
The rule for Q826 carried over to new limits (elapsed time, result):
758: 22.9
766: 21.1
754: 22.8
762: 21.3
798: 19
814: 18.3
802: 17.9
